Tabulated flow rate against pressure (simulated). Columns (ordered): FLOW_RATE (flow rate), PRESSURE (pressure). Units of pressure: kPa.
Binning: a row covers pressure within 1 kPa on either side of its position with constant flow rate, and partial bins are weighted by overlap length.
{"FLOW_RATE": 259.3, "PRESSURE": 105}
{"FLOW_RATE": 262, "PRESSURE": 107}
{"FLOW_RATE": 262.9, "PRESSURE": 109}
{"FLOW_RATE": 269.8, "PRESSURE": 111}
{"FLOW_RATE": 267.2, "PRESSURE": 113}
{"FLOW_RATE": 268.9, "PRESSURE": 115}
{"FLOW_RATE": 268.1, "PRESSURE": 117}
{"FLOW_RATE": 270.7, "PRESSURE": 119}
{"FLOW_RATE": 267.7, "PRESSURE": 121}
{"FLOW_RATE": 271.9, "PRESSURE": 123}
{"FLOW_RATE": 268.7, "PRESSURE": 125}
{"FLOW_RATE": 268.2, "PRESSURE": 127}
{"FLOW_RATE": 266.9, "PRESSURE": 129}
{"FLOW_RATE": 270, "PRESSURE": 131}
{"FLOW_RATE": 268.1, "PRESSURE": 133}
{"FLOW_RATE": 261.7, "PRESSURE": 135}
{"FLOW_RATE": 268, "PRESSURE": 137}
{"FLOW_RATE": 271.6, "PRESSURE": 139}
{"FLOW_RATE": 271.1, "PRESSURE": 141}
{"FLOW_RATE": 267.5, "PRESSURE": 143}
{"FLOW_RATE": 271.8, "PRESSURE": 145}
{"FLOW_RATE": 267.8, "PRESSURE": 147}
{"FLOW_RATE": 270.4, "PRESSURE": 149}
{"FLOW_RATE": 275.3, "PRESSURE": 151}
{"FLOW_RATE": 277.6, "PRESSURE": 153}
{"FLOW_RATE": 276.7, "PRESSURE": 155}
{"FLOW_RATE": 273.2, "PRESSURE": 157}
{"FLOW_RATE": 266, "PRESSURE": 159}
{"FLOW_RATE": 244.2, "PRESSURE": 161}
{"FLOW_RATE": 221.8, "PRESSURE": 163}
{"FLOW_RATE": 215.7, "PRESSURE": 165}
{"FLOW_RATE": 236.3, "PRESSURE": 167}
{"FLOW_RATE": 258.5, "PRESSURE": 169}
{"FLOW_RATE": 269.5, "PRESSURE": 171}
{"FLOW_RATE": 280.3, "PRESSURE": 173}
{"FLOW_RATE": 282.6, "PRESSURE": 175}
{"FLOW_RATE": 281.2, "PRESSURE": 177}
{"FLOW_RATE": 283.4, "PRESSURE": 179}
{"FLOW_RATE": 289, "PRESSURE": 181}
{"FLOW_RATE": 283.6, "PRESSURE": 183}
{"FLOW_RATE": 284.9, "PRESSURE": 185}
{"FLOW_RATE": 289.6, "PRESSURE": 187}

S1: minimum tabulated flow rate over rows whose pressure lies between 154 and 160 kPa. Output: 266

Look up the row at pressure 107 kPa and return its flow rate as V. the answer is 262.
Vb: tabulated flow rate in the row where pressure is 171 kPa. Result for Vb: 269.5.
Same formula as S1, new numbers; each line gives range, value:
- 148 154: 270.4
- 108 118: 262.9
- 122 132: 266.9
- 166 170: 236.3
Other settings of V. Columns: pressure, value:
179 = 283.4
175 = 282.6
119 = 270.7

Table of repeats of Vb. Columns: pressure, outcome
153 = 277.6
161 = 244.2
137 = 268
